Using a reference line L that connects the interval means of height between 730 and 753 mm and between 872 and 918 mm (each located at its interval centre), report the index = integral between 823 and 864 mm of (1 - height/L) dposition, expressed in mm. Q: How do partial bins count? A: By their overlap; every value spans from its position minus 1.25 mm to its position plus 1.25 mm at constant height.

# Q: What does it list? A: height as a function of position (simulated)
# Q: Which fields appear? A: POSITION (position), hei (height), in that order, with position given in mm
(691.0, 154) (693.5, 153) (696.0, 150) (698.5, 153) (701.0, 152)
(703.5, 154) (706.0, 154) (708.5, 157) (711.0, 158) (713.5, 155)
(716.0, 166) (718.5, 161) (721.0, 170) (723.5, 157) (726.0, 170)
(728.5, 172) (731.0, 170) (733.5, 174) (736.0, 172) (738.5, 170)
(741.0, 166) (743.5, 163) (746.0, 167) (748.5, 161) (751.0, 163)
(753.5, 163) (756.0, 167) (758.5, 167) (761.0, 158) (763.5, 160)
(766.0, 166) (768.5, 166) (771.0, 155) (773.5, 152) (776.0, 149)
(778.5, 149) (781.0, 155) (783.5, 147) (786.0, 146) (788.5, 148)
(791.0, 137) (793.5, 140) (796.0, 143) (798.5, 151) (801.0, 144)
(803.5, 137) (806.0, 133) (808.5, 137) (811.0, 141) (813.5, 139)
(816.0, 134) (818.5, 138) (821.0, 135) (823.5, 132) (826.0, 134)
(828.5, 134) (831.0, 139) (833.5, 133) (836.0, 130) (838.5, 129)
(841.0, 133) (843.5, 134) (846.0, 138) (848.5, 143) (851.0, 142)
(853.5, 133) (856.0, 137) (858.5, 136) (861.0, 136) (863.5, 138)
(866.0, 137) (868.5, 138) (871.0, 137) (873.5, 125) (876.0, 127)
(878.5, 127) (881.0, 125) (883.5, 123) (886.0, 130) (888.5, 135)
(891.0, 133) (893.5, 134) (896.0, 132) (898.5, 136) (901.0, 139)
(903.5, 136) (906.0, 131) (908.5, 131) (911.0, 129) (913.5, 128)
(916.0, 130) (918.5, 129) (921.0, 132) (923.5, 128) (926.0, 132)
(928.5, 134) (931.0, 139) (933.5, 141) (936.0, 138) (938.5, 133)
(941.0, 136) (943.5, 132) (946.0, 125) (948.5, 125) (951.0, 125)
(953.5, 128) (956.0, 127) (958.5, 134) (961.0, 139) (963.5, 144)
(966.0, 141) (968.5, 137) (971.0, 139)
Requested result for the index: 2.1 mm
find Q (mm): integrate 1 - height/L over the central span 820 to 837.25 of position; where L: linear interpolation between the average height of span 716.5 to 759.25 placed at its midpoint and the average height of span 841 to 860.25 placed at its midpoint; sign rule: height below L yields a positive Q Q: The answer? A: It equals 1.1 mm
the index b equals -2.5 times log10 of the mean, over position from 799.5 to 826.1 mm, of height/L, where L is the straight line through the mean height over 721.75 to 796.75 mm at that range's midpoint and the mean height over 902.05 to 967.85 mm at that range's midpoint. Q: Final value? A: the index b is 0.11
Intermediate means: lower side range 159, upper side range 133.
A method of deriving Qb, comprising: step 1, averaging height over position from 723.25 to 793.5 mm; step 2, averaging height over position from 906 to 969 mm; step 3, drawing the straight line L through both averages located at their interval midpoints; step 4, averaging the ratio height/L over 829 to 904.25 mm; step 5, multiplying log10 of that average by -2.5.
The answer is 0.08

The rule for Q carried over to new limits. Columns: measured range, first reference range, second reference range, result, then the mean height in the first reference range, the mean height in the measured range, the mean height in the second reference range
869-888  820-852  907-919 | 0.5 mm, 135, 128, 129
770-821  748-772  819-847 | 1.8 mm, 163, 143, 134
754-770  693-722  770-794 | -1.4 mm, 157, 164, 148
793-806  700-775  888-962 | 0.9 mm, 163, 142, 132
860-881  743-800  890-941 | 1.1 mm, 155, 133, 133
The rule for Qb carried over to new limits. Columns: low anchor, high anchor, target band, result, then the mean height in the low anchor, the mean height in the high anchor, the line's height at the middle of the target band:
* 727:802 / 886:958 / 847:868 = 0.04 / 158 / 132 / 143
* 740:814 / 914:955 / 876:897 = 0.07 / 152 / 132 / 138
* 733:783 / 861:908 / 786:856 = 0.07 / 162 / 132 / 147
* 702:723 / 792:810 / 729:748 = -0.10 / 159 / 141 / 154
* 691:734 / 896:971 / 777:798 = 0.04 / 160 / 133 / 151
